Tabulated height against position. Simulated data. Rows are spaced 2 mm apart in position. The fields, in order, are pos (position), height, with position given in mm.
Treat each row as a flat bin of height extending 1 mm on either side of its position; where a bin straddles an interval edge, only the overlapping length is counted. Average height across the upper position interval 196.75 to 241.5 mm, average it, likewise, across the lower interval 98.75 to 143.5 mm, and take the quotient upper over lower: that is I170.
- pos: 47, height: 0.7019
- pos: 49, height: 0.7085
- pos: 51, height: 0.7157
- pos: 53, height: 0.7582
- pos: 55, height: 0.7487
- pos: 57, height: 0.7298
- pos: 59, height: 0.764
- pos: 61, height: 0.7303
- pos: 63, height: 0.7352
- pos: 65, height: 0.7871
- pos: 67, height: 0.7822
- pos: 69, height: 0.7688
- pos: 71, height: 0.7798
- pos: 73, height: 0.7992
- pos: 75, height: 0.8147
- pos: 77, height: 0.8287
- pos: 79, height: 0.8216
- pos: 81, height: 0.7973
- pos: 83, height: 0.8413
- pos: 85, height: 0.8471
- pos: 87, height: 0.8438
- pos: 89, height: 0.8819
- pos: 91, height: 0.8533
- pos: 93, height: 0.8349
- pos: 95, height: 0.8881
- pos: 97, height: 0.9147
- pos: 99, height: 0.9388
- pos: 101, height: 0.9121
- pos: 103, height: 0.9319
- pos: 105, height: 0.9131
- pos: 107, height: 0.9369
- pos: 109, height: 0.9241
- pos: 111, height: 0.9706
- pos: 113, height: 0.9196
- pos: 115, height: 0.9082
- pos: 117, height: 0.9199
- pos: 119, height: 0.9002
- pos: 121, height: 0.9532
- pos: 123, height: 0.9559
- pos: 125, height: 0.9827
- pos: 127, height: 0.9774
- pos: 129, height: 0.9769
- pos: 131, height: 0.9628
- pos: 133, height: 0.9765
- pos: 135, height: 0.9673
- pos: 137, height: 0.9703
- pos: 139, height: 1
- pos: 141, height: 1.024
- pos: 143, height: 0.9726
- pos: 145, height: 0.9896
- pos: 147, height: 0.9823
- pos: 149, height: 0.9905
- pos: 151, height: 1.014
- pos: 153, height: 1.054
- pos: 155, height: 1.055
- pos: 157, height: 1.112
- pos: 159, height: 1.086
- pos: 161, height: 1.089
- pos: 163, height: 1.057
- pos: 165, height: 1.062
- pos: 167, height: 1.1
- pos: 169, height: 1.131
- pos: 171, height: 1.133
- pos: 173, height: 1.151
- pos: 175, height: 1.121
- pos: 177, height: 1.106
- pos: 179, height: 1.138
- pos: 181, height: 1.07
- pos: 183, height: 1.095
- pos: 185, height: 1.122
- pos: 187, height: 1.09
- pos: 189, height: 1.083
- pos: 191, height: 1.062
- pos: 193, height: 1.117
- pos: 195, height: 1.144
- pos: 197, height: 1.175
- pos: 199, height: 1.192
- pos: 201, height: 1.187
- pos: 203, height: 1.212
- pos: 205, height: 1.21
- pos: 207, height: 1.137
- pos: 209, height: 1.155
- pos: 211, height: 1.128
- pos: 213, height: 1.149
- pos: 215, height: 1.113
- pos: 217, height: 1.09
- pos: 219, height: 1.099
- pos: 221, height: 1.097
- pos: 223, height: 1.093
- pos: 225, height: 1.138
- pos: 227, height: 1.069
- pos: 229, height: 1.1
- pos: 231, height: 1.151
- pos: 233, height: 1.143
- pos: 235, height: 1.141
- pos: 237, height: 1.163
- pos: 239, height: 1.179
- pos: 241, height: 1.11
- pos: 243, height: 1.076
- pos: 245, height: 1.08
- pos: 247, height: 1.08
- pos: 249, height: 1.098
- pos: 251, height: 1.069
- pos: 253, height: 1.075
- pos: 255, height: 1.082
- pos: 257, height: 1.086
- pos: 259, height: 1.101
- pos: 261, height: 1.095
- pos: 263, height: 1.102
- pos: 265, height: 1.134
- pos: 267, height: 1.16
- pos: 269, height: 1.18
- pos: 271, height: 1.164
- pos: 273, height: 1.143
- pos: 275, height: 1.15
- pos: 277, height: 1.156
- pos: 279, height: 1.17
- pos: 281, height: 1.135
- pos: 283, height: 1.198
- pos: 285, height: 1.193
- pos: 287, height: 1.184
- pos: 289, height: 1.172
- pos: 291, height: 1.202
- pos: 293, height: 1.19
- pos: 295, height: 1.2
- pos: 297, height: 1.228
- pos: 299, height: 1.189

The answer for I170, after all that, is 1.2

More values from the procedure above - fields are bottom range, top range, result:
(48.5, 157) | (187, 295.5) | 1.27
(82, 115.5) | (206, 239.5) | 1.25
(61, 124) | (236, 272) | 1.29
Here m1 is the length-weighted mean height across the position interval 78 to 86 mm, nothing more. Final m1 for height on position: 0.827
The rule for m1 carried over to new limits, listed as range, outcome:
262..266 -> 1.12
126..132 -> 0.972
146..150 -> 0.986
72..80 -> 0.816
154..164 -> 1.08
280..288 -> 1.18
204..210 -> 1.17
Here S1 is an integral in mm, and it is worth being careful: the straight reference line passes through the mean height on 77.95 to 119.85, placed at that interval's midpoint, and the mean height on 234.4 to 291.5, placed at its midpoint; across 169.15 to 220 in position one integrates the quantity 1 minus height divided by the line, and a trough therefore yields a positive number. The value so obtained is -4.91 mm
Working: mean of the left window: 0.89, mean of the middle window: 1.13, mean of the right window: 1.13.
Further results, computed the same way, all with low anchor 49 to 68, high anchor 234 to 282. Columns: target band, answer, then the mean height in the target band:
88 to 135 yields -4.49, 0.928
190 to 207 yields -2.53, 1.16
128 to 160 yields -3.52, 1.01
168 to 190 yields -3.14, 1.11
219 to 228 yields -0.36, 1.1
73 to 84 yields -0.47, 0.819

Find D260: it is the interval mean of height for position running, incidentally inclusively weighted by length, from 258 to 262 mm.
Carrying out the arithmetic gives 1.1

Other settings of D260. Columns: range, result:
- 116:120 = 0.91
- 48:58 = 0.732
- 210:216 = 1.13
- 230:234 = 1.15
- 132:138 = 0.971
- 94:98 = 0.901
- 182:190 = 1.1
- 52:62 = 0.746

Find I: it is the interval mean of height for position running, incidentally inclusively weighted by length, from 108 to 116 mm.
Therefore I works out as 0.931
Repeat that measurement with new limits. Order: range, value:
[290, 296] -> 1.2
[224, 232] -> 1.11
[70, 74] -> 0.79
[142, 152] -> 0.99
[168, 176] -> 1.13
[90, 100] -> 0.886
